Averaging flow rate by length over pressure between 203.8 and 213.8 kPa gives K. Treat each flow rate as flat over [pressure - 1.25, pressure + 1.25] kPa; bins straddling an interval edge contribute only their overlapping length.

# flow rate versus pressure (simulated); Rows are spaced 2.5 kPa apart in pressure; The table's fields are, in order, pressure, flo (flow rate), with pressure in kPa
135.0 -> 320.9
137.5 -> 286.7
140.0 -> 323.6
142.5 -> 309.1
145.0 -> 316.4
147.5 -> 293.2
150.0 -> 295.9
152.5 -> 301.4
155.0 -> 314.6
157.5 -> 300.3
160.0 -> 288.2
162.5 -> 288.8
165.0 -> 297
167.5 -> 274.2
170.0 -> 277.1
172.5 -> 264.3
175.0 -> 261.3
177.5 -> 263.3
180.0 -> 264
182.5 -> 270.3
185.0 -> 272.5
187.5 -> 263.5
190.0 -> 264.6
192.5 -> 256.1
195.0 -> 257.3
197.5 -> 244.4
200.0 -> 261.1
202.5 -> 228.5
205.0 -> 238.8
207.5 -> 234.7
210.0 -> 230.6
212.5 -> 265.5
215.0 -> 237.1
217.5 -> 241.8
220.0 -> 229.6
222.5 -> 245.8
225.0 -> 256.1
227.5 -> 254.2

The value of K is 242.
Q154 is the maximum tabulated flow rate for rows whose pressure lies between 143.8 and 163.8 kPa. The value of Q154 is 316.4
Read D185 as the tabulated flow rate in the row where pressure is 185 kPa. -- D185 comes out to 272.5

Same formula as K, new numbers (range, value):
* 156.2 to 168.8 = 290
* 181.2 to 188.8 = 269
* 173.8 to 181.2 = 263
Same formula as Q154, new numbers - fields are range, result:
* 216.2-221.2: 241.8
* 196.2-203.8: 261.1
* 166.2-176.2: 277.1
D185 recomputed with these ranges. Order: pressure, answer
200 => 261.1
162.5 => 288.8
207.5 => 234.7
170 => 277.1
